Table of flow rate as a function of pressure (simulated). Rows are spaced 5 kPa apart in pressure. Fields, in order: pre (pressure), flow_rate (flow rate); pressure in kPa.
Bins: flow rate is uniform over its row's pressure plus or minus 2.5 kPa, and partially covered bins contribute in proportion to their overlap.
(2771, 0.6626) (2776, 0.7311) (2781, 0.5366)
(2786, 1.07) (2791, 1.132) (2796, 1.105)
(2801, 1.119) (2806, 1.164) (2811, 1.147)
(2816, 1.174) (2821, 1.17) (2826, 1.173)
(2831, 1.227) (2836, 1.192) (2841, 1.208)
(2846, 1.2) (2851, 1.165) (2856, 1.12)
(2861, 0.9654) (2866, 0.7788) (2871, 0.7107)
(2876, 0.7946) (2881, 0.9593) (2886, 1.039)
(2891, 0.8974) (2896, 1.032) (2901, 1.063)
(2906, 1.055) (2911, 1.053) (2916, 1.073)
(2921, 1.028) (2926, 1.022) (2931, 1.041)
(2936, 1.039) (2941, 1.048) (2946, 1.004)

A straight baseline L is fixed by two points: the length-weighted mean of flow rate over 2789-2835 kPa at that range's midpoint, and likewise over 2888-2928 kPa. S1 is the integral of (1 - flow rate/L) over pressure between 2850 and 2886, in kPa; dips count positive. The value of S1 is 5.2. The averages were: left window 1.16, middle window 0.926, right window 1.03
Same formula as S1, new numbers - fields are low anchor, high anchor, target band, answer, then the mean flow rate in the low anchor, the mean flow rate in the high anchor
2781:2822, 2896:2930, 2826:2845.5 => -2.2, 1.1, 1.05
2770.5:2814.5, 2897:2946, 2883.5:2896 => 0.6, 0.981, 1.04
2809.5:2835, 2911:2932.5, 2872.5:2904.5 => 3.8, 1.18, 1.04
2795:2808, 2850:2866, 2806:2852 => -4.4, 1.13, 1.03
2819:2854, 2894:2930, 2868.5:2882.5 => 3.8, 1.19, 1.05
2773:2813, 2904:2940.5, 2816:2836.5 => -3.7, 0.995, 1.04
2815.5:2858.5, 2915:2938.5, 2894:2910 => 0.4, 1.18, 1.04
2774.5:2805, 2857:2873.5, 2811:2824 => -3.5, 0.967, 0.846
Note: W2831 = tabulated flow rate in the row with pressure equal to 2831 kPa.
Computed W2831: 1.227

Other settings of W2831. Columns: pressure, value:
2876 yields 0.7946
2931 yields 1.041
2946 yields 1.004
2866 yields 0.7788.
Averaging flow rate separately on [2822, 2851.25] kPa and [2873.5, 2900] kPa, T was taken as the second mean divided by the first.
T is 0.80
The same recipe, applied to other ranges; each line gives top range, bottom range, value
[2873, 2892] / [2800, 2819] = 0.80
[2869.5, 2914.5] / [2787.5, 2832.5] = 0.84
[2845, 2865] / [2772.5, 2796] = 1.22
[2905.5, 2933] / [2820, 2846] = 0.87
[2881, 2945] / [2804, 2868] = 0.91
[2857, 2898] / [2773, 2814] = 0.90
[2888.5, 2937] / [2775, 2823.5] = 0.99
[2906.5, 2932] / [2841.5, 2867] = 0.97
